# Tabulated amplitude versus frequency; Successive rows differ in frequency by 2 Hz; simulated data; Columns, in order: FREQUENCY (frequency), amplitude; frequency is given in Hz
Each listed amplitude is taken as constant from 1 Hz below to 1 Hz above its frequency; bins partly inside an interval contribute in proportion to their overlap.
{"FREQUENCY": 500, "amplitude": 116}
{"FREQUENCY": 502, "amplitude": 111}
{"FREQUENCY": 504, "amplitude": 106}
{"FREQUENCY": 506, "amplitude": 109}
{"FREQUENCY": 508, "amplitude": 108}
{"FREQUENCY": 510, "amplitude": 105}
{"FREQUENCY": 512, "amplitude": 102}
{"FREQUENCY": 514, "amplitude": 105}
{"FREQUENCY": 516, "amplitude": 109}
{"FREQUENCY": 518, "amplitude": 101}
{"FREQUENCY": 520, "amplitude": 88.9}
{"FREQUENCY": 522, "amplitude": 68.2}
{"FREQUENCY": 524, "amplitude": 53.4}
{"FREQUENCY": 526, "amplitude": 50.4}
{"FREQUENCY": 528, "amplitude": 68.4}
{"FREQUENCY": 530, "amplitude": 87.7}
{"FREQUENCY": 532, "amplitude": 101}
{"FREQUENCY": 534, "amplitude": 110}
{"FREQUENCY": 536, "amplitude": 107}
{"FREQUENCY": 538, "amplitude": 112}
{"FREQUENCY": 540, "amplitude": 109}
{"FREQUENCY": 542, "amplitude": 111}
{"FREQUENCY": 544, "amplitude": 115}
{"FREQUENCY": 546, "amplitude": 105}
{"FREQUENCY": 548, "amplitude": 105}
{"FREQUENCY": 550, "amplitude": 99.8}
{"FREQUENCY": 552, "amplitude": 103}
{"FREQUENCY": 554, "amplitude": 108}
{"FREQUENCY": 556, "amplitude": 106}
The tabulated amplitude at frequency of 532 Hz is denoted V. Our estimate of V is 101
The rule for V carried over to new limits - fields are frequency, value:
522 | 68.2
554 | 108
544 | 115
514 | 105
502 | 111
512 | 102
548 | 105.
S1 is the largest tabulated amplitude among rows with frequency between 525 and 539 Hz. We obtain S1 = 112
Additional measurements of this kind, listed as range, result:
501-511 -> 111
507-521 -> 109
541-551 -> 115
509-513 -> 105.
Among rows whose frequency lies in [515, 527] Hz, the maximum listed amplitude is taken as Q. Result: 109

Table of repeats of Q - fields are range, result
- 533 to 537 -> 110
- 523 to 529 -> 68.4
